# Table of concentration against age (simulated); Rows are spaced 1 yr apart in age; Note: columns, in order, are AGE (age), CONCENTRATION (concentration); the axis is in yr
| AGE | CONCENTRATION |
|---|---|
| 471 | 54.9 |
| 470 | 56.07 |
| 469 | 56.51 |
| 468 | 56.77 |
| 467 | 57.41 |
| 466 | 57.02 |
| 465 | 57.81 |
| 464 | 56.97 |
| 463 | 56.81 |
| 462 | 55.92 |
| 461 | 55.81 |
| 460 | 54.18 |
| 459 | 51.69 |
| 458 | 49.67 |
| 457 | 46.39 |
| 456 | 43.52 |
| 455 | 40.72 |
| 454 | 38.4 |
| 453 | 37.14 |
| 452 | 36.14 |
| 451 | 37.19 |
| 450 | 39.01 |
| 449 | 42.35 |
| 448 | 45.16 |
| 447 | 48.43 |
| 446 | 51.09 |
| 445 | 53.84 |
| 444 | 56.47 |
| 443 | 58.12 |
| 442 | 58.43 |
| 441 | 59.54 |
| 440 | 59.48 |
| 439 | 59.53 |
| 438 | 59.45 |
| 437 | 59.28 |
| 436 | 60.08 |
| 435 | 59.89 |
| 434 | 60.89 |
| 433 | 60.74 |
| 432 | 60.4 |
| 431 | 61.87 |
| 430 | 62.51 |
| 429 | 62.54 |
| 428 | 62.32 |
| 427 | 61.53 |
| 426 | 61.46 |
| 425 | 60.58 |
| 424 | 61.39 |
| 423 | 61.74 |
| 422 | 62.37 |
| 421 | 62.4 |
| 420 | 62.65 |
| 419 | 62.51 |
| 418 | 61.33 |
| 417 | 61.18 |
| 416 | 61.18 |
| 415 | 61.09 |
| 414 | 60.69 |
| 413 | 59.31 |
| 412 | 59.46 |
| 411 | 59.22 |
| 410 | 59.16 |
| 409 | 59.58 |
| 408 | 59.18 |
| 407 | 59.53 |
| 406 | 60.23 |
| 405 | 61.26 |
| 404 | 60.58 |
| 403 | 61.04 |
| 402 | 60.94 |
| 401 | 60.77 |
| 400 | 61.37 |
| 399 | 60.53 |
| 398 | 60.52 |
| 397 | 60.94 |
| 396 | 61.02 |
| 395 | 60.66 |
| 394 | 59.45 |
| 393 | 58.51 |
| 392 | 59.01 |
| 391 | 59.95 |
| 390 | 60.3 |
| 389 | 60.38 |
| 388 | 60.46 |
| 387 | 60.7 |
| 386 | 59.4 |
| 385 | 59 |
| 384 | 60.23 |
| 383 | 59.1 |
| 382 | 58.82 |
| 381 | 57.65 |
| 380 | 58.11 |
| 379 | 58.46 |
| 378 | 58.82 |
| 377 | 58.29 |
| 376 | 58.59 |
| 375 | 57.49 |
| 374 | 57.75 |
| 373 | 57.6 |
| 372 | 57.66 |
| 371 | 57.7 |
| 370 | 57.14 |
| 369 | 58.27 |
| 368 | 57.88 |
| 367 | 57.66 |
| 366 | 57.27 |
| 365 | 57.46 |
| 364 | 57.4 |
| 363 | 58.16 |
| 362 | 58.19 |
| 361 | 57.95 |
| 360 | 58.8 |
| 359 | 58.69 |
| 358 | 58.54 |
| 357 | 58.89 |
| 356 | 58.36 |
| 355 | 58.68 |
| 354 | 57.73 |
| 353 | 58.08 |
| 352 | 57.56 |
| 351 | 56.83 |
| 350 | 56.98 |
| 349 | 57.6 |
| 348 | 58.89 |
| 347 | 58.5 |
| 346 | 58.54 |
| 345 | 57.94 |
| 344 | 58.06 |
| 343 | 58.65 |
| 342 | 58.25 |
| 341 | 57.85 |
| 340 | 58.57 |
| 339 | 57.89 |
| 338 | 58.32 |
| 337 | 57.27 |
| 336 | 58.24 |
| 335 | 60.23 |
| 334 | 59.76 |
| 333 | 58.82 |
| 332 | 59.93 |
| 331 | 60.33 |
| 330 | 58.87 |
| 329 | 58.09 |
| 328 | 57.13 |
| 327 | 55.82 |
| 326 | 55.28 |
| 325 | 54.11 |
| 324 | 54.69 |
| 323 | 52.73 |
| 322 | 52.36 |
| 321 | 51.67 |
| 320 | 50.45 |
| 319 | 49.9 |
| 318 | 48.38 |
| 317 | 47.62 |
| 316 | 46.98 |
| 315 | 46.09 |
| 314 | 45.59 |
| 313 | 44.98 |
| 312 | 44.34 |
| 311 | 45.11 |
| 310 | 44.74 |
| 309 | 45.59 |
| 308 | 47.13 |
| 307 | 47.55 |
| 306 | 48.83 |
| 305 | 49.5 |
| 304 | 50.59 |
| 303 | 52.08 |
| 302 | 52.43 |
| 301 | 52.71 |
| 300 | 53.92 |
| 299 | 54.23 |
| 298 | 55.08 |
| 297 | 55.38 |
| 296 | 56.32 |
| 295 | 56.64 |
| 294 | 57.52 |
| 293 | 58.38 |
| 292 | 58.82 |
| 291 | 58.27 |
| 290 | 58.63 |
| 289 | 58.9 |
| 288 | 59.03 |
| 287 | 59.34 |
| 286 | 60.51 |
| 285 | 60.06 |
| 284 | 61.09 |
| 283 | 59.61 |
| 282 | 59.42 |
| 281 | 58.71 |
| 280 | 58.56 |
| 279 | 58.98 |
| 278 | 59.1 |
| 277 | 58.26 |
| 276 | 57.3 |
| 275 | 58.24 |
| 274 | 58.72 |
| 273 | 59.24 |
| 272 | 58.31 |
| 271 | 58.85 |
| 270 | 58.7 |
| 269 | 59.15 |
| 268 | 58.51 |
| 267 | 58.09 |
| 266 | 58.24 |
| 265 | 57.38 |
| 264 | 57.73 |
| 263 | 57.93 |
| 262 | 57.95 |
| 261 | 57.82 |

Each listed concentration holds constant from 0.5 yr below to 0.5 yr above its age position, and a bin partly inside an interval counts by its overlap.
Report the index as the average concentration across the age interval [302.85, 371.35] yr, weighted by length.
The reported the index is 55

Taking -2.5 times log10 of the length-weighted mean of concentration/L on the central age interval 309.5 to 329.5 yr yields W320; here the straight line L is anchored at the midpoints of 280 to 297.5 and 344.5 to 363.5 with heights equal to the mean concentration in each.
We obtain 0.16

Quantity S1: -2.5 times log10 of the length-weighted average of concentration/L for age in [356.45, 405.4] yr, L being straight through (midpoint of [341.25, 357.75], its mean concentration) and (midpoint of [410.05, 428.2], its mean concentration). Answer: 0.007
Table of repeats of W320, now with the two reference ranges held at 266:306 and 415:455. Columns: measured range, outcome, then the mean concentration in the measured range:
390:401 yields -0.07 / 60.2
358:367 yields -0.03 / 58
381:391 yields -0.06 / 59.7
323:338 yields -0.01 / 57.6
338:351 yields -0.02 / 58.1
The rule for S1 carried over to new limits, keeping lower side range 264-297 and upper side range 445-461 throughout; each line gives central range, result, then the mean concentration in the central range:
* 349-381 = -0.12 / 58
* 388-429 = -0.25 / 60.7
